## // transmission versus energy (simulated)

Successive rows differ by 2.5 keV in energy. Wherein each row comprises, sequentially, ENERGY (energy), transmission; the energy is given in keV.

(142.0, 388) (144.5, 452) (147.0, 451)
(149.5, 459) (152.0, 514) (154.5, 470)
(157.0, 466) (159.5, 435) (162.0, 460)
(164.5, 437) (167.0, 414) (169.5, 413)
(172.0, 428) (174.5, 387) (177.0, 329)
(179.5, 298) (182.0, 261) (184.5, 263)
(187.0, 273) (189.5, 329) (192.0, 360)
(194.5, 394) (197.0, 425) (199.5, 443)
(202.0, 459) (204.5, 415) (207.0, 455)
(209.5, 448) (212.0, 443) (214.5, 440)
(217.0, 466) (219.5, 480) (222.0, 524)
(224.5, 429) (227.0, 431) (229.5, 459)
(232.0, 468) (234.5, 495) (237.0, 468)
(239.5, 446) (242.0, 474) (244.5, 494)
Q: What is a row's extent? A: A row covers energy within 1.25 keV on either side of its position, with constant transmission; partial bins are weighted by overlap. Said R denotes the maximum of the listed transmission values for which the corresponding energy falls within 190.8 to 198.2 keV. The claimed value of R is 425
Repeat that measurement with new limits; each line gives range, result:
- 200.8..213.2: 459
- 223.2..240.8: 495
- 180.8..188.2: 273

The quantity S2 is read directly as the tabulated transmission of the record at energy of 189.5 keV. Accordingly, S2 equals 329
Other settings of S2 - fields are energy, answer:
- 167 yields 414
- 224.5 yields 429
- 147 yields 451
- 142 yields 388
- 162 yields 460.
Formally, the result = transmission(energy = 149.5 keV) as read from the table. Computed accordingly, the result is 459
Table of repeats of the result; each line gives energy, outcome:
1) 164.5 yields 437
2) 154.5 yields 470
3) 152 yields 514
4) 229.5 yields 459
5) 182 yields 261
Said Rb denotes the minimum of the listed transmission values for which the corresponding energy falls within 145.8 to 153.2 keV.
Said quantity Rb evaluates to 451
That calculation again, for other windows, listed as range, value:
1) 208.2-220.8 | 440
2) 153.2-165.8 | 435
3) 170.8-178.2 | 329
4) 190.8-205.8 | 360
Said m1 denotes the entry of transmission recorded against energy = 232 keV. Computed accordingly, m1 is 468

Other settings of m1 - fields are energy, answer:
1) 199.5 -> 443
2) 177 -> 329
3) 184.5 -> 263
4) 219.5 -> 480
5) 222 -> 524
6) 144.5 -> 452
